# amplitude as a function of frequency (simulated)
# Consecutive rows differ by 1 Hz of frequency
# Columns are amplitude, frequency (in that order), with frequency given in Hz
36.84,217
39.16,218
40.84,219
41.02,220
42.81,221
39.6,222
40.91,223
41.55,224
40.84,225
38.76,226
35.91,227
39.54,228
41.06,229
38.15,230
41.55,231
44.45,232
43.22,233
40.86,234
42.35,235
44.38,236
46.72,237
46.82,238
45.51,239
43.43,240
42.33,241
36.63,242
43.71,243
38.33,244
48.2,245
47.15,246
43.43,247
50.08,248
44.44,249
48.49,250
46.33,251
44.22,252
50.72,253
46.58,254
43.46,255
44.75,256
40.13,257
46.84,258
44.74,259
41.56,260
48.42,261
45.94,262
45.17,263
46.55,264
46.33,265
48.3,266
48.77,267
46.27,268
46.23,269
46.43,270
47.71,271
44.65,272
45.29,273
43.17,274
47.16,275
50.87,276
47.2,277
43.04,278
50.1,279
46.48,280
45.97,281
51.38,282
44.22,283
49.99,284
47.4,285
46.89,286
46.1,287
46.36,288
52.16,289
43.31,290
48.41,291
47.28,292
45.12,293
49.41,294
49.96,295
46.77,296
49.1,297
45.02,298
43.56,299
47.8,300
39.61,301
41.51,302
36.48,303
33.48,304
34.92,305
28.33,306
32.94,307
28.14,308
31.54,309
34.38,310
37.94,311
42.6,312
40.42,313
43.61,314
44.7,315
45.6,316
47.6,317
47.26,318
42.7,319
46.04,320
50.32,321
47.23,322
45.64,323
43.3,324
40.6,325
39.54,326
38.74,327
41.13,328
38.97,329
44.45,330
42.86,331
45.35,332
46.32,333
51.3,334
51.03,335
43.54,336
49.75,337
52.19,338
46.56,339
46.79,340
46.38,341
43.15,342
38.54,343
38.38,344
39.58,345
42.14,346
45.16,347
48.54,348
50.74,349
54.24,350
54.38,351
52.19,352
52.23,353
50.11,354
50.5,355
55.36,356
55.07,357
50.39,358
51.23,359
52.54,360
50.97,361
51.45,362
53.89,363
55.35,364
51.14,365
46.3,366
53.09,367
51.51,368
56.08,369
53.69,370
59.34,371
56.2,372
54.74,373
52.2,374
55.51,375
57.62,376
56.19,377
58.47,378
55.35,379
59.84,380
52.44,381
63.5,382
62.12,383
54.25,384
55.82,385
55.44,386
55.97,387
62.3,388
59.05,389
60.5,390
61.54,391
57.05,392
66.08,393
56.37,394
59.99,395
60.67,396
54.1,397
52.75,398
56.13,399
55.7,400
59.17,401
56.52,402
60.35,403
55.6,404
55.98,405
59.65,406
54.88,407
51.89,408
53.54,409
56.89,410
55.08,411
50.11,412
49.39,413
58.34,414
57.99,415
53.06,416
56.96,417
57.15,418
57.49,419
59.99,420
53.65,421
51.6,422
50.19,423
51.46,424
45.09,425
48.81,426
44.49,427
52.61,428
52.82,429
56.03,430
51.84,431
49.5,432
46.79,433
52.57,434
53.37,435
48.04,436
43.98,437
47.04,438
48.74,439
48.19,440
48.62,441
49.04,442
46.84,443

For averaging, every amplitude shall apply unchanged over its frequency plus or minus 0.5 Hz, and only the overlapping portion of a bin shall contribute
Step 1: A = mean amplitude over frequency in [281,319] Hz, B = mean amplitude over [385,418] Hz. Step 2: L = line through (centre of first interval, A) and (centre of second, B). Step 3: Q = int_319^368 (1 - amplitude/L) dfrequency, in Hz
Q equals 1.4 Hz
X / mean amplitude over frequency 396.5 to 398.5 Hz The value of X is 53.4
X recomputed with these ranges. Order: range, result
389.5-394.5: 60.3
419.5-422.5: 55.1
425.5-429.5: 49.7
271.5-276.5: 46.2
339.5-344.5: 42.6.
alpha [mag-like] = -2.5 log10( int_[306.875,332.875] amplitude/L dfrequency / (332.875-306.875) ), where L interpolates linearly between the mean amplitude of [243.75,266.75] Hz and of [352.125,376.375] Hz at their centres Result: 0.20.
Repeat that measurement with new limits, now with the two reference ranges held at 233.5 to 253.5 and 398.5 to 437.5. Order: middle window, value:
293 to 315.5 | 0.19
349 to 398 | -0.09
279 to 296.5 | -0.01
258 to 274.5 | 0.00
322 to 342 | 0.10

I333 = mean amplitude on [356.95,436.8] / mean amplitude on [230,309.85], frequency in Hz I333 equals 1.23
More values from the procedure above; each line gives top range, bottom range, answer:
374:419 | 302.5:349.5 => 1.34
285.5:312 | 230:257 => 0.94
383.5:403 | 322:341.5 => 1.29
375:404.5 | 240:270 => 1.28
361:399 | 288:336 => 1.31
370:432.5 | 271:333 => 1.28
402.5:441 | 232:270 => 1.17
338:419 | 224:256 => 1.24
